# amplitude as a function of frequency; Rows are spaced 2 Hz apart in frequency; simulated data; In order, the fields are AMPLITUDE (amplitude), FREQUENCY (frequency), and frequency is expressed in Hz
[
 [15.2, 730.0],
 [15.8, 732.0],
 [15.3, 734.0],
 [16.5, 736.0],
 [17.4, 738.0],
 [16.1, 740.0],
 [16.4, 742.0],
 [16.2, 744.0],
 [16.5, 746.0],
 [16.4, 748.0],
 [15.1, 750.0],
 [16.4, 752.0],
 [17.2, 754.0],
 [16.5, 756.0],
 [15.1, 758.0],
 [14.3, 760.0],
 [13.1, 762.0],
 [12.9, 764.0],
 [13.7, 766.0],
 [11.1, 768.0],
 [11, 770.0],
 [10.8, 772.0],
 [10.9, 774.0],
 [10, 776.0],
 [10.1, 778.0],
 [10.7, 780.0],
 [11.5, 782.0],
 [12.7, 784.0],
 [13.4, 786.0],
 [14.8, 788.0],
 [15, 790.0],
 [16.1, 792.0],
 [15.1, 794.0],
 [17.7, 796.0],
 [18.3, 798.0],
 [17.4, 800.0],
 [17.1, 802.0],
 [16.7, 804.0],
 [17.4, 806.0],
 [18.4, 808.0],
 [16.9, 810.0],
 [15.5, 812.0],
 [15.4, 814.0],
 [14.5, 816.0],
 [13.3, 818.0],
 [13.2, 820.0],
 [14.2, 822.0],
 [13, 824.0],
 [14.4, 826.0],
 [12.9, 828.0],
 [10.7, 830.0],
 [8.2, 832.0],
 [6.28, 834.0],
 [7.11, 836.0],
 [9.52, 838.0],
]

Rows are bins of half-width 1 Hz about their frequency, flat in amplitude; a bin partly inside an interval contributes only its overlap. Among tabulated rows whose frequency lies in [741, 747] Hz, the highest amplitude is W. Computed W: 16.5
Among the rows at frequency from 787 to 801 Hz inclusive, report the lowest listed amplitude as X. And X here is 14.8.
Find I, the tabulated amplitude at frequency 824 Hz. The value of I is 13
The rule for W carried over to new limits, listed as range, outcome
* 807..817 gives 18.4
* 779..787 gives 13.4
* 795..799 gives 18.3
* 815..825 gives 14.5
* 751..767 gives 17.2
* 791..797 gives 17.7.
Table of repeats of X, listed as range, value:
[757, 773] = 10.8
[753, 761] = 14.3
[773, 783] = 10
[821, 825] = 13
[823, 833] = 8.2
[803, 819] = 13.3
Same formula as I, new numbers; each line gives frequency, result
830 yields 10.7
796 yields 17.7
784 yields 12.7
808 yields 18.4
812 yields 15.5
